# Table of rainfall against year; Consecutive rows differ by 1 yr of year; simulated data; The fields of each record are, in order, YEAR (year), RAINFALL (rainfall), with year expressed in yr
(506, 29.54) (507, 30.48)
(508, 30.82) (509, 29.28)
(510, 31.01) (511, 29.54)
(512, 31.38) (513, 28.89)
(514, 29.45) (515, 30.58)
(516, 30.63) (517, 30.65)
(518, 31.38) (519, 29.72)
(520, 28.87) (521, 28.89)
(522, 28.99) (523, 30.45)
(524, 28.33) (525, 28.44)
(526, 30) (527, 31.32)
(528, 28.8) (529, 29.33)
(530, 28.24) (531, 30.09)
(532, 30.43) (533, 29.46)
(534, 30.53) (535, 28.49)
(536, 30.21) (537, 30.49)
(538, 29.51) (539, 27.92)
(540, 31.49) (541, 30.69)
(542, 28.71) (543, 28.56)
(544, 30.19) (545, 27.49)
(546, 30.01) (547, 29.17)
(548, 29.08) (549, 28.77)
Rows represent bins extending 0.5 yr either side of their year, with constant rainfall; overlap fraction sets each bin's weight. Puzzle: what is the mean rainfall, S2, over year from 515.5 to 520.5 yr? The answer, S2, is 30.2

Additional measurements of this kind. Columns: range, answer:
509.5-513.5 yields 30.2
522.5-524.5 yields 29.4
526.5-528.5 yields 30.1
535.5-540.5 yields 29.9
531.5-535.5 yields 29.7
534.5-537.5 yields 29.7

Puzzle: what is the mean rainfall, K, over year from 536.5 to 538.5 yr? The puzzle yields 30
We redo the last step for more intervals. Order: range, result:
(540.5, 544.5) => 29.5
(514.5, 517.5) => 30.6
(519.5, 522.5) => 28.9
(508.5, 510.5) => 30.1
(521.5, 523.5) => 29.7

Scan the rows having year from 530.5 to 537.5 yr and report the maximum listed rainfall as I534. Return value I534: 30.53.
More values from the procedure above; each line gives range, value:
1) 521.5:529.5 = 31.32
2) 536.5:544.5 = 31.49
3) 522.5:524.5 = 30.45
